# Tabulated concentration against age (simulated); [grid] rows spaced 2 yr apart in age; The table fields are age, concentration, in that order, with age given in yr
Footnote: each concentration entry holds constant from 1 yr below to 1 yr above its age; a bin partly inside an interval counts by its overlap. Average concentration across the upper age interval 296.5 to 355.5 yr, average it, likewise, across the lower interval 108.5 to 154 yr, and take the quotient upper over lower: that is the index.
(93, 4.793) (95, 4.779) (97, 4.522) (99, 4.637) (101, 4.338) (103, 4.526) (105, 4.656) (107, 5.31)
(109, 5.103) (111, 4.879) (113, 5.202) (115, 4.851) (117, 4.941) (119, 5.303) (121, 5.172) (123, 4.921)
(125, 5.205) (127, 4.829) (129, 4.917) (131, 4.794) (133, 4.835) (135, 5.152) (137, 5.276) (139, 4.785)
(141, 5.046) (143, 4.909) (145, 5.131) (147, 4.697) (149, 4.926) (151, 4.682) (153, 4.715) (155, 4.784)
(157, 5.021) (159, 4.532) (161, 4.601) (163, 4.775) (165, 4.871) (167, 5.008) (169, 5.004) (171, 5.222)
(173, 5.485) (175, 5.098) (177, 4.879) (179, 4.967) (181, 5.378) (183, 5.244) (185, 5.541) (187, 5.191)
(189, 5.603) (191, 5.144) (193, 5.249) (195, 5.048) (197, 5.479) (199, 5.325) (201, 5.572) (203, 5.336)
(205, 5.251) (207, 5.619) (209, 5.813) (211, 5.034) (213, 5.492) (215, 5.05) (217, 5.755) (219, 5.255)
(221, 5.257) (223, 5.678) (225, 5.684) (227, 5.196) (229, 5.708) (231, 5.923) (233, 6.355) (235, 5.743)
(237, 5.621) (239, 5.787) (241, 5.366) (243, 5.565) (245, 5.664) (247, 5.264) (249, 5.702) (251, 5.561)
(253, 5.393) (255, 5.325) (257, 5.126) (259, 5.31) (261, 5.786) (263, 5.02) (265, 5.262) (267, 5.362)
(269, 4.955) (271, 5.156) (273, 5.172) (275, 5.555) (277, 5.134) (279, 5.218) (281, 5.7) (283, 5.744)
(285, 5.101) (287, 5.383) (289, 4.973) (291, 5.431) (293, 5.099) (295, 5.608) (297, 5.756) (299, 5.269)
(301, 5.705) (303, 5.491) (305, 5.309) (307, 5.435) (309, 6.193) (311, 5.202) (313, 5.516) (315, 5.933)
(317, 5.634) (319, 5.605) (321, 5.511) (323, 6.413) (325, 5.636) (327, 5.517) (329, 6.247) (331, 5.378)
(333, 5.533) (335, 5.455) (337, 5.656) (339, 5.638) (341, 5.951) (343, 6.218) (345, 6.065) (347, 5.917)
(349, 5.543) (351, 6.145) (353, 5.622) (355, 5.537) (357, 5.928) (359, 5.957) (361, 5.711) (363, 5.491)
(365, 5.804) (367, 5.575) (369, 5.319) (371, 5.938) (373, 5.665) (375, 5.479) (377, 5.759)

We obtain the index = 1.15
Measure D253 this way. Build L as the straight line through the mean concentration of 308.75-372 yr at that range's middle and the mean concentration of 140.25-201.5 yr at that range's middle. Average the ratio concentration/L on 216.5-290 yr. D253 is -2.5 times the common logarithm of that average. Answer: -0.01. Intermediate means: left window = 5.06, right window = 5.74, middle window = 5.45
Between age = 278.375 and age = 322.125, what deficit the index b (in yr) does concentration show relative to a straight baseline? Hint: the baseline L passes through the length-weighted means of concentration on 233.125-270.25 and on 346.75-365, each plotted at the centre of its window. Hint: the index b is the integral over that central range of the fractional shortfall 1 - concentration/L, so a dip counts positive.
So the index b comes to 0.8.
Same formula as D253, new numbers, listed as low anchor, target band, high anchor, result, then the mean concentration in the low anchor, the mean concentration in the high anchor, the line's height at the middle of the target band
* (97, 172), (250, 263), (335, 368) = 0.00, 4.9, 5.79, 5.4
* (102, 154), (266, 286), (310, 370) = 0.04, 4.95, 5.72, 5.49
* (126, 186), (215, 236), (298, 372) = -0.07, 4.97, 5.7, 5.25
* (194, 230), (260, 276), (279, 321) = 0.04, 5.42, 5.5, 5.47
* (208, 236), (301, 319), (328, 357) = 0.02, 5.57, 5.78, 5.73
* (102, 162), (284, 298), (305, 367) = 0.04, 4.92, 5.74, 5.56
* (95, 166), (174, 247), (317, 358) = -0.04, 4.88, 5.77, 5.22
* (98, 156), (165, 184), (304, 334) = -0.01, 4.91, 5.67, 5.1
